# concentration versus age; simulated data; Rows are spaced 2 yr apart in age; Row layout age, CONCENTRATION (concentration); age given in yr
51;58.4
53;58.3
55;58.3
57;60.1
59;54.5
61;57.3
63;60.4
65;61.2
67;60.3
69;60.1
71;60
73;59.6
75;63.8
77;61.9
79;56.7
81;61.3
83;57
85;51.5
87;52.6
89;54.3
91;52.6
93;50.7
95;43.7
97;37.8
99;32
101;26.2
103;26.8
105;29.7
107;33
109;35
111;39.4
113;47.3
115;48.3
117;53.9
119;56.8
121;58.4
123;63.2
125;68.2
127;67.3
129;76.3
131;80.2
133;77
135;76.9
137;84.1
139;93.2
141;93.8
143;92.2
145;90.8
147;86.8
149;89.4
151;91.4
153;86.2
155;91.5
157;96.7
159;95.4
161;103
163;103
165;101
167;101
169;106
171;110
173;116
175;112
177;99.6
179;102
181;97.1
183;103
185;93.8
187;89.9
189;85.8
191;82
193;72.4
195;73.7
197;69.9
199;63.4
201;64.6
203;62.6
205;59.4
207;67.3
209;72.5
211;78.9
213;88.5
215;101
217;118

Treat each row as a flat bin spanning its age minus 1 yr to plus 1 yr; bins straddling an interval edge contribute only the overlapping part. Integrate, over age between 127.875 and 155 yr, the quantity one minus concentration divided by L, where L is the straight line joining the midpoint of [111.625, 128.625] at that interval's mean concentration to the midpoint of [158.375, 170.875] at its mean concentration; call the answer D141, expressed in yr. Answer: -2.4 yr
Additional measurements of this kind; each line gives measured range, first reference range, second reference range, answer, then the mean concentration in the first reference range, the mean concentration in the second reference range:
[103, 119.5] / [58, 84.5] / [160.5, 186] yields 7.6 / 59.4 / 104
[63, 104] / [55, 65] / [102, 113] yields -4.3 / 58.4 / 34.1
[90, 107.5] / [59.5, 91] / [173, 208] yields 7.2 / 58.3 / 83.2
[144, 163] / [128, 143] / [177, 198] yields -1.8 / 83.7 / 87.6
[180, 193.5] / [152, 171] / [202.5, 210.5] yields -1.5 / 98.8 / 66.5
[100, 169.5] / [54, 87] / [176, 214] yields -2.2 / 58.8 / 80.3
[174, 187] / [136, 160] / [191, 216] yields -3.2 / 91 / 73.2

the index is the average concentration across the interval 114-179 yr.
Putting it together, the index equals 86.8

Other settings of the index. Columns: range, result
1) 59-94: 57.6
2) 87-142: 55.7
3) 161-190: 101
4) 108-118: 44.8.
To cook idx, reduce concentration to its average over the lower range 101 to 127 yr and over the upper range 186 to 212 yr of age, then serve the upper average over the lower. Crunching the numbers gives 1.55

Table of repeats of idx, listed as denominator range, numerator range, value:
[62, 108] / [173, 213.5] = 1.65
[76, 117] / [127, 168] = 1.99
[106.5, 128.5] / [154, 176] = 1.95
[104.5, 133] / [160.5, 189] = 1.85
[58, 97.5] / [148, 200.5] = 1.66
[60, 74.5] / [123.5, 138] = 1.26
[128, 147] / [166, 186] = 1.22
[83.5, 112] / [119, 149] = 1.94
